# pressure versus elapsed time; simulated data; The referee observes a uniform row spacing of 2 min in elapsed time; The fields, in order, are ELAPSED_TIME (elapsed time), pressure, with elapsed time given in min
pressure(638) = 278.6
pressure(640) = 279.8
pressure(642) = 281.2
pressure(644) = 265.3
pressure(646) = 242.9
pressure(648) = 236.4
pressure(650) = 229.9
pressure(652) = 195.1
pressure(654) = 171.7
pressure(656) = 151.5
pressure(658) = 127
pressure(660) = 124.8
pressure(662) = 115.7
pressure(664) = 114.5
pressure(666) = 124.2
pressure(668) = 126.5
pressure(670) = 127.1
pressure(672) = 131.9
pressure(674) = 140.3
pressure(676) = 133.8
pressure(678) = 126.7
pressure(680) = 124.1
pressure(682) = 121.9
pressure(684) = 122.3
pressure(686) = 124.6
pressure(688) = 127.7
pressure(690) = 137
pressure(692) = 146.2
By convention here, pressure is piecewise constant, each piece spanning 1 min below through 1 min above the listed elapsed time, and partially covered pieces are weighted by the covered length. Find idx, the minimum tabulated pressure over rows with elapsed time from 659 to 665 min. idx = 114.5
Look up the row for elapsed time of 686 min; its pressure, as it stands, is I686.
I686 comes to 124.6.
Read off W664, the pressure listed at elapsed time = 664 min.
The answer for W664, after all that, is 114.5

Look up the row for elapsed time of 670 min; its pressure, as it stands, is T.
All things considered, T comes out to 127.1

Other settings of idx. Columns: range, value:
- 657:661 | 124.8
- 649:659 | 127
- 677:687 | 121.9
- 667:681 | 124.1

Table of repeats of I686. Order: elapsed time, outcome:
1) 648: 236.4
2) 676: 133.8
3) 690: 137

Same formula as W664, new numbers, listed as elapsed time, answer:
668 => 126.5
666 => 124.2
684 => 122.3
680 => 124.1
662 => 115.7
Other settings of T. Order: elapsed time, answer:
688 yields 127.7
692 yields 146.2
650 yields 229.9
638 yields 278.6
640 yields 279.8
